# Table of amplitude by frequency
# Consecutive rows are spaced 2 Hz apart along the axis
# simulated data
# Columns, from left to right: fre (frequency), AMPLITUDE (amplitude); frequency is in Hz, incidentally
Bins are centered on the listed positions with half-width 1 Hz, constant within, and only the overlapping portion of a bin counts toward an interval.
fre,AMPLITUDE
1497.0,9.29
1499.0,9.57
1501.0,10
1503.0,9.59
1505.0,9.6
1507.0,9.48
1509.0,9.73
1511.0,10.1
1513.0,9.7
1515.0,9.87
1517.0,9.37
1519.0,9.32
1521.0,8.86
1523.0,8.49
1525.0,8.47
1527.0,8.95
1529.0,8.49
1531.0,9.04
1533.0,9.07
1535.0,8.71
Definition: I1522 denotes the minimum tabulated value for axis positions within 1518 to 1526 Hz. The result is 8.47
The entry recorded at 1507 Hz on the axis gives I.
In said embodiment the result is 9.48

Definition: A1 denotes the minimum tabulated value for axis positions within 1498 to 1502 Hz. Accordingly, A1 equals 9.57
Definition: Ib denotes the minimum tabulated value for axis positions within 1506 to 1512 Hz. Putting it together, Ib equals 9.48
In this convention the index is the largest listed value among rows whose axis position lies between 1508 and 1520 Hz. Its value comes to 10.1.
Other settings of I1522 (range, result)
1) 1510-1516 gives 9.7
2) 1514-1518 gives 9.37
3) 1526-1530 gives 8.49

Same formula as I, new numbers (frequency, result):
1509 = 9.73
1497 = 9.29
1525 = 8.47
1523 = 8.49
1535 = 8.71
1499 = 9.57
